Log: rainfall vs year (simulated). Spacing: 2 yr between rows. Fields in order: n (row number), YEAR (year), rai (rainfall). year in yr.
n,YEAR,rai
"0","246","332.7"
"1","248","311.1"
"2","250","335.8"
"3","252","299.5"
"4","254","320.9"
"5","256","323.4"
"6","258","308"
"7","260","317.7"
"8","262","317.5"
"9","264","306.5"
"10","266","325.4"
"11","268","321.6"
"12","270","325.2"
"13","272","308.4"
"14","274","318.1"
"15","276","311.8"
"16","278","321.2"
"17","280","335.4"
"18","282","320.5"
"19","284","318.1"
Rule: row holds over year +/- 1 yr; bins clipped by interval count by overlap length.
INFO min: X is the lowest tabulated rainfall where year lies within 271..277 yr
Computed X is 308.4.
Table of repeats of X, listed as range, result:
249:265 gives 299.5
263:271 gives 306.5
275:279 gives 311.8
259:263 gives 317.5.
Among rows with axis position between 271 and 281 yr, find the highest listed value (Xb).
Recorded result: 335.4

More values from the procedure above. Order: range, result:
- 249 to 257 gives 335.8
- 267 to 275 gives 325.2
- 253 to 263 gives 323.4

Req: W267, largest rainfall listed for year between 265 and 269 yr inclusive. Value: 325.4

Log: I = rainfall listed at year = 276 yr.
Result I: 311.8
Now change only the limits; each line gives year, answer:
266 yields 325.4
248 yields 311.1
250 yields 335.8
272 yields 308.4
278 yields 321.2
